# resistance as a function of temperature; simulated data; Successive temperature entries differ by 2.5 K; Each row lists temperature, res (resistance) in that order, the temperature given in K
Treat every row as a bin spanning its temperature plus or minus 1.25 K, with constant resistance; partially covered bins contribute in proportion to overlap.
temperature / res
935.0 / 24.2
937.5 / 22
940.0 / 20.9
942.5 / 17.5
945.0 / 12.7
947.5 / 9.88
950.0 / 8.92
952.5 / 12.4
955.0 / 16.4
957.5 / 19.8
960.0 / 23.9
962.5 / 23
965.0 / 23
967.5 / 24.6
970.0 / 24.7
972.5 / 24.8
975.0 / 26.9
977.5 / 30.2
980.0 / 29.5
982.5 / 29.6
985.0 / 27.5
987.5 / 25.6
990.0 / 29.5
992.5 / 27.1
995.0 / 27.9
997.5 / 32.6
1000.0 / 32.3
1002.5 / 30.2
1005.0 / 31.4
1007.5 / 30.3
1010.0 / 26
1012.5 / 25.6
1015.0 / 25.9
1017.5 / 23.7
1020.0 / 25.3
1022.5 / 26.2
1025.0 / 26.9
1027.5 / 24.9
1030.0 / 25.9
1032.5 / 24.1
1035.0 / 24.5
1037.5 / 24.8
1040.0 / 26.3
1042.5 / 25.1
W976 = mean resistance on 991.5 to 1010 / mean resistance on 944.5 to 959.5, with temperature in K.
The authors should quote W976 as 2.16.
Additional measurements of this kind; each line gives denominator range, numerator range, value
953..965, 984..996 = 1.34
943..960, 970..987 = 1.94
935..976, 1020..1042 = 1.30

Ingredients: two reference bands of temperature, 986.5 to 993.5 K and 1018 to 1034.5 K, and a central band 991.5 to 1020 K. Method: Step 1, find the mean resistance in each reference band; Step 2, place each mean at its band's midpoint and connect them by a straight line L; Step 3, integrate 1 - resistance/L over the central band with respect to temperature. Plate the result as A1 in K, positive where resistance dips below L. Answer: -1.8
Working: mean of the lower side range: 27.5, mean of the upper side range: 25.4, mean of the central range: 28.3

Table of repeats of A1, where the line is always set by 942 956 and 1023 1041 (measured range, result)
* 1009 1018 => -1.16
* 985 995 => -4.51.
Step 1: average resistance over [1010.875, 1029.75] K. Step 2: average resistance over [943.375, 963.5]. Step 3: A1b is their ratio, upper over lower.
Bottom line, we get 1.6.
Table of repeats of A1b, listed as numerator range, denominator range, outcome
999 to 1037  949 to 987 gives 1.16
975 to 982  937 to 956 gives 1.98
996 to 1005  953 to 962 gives 1.61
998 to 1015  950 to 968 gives 1.50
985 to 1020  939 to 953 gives 2.06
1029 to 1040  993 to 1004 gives 0.82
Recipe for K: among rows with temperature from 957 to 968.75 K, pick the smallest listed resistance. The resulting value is 19.8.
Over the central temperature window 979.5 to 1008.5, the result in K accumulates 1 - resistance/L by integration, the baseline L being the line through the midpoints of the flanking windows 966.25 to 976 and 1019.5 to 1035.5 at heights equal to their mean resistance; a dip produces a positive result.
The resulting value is -4.7 K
